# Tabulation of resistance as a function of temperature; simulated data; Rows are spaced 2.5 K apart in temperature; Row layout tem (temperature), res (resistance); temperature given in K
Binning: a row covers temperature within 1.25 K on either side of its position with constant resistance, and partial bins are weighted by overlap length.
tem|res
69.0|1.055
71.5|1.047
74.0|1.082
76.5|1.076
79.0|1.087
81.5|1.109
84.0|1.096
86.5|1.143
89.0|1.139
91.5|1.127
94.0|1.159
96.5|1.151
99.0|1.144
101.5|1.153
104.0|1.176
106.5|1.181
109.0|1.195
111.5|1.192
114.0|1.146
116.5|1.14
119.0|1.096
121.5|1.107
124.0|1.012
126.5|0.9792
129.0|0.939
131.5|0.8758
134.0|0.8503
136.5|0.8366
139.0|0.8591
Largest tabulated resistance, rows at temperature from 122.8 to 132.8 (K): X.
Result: 1.012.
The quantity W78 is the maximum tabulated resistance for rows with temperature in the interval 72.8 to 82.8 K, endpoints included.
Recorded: 1.109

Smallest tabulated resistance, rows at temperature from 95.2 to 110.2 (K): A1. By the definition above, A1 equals 1.144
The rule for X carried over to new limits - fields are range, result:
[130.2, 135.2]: 0.8758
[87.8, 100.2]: 1.159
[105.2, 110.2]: 1.195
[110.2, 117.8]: 1.192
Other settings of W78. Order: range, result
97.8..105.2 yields 1.176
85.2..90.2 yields 1.143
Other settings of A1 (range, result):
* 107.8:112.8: 1.192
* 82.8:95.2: 1.096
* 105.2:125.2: 1.012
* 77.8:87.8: 1.087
